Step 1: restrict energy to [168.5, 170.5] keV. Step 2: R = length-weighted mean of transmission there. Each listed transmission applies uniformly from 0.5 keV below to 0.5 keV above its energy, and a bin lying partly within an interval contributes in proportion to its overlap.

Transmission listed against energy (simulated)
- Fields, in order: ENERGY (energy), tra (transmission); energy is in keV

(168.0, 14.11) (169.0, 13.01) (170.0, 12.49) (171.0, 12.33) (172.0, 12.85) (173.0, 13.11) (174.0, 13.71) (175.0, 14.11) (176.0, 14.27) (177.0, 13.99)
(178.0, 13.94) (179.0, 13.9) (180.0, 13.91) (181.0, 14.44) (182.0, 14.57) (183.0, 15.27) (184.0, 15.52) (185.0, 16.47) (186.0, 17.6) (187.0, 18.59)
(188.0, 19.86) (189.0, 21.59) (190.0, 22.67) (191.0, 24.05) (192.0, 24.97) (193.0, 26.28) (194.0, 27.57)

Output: 12.8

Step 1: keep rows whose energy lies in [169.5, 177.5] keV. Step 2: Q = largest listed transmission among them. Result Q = 14.27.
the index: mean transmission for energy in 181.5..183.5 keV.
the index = 14.9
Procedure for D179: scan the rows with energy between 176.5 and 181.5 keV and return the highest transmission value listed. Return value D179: 14.44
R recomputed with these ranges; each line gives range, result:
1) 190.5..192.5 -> 24.5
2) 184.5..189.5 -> 18.8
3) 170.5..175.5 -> 13.2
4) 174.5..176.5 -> 14.2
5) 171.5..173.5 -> 13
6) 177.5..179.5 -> 13.9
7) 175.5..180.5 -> 14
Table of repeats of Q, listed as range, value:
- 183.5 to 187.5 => 18.59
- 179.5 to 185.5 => 16.47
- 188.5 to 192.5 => 24.97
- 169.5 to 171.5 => 12.49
